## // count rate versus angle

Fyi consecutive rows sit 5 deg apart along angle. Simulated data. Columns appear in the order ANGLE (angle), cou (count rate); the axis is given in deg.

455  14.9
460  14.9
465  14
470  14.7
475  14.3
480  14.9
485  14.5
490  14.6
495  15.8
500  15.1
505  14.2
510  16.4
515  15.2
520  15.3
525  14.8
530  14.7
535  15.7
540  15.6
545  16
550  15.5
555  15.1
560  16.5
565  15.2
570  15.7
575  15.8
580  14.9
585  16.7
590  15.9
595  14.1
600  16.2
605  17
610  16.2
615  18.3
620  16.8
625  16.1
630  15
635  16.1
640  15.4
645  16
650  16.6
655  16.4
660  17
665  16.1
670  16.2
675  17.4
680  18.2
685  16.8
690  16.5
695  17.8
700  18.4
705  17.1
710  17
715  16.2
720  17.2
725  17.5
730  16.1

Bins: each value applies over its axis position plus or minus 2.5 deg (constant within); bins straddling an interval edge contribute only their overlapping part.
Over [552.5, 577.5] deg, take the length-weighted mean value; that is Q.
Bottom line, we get 15.7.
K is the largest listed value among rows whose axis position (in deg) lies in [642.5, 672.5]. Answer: 17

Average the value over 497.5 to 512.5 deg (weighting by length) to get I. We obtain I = 15.2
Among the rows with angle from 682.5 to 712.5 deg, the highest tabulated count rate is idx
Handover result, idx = 18.4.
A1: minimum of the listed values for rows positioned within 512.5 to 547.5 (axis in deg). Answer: 14.7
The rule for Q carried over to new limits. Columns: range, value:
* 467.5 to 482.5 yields 14.6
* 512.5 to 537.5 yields 15.1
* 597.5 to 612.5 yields 16.5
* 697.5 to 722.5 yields 17.2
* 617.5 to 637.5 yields 16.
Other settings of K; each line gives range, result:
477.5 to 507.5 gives 15.8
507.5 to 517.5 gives 16.4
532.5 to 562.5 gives 16.5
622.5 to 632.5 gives 16.1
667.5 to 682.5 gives 18.2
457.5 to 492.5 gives 14.9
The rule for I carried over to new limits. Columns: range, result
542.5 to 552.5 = 15.8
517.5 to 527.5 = 15.1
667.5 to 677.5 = 16.8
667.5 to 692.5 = 17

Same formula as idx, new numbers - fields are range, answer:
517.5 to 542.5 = 15.7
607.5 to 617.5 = 18.3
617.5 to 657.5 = 16.8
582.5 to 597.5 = 16.7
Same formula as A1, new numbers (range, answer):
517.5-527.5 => 14.8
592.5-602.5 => 14.1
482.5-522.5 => 14.2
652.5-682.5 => 16.1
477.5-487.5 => 14.5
